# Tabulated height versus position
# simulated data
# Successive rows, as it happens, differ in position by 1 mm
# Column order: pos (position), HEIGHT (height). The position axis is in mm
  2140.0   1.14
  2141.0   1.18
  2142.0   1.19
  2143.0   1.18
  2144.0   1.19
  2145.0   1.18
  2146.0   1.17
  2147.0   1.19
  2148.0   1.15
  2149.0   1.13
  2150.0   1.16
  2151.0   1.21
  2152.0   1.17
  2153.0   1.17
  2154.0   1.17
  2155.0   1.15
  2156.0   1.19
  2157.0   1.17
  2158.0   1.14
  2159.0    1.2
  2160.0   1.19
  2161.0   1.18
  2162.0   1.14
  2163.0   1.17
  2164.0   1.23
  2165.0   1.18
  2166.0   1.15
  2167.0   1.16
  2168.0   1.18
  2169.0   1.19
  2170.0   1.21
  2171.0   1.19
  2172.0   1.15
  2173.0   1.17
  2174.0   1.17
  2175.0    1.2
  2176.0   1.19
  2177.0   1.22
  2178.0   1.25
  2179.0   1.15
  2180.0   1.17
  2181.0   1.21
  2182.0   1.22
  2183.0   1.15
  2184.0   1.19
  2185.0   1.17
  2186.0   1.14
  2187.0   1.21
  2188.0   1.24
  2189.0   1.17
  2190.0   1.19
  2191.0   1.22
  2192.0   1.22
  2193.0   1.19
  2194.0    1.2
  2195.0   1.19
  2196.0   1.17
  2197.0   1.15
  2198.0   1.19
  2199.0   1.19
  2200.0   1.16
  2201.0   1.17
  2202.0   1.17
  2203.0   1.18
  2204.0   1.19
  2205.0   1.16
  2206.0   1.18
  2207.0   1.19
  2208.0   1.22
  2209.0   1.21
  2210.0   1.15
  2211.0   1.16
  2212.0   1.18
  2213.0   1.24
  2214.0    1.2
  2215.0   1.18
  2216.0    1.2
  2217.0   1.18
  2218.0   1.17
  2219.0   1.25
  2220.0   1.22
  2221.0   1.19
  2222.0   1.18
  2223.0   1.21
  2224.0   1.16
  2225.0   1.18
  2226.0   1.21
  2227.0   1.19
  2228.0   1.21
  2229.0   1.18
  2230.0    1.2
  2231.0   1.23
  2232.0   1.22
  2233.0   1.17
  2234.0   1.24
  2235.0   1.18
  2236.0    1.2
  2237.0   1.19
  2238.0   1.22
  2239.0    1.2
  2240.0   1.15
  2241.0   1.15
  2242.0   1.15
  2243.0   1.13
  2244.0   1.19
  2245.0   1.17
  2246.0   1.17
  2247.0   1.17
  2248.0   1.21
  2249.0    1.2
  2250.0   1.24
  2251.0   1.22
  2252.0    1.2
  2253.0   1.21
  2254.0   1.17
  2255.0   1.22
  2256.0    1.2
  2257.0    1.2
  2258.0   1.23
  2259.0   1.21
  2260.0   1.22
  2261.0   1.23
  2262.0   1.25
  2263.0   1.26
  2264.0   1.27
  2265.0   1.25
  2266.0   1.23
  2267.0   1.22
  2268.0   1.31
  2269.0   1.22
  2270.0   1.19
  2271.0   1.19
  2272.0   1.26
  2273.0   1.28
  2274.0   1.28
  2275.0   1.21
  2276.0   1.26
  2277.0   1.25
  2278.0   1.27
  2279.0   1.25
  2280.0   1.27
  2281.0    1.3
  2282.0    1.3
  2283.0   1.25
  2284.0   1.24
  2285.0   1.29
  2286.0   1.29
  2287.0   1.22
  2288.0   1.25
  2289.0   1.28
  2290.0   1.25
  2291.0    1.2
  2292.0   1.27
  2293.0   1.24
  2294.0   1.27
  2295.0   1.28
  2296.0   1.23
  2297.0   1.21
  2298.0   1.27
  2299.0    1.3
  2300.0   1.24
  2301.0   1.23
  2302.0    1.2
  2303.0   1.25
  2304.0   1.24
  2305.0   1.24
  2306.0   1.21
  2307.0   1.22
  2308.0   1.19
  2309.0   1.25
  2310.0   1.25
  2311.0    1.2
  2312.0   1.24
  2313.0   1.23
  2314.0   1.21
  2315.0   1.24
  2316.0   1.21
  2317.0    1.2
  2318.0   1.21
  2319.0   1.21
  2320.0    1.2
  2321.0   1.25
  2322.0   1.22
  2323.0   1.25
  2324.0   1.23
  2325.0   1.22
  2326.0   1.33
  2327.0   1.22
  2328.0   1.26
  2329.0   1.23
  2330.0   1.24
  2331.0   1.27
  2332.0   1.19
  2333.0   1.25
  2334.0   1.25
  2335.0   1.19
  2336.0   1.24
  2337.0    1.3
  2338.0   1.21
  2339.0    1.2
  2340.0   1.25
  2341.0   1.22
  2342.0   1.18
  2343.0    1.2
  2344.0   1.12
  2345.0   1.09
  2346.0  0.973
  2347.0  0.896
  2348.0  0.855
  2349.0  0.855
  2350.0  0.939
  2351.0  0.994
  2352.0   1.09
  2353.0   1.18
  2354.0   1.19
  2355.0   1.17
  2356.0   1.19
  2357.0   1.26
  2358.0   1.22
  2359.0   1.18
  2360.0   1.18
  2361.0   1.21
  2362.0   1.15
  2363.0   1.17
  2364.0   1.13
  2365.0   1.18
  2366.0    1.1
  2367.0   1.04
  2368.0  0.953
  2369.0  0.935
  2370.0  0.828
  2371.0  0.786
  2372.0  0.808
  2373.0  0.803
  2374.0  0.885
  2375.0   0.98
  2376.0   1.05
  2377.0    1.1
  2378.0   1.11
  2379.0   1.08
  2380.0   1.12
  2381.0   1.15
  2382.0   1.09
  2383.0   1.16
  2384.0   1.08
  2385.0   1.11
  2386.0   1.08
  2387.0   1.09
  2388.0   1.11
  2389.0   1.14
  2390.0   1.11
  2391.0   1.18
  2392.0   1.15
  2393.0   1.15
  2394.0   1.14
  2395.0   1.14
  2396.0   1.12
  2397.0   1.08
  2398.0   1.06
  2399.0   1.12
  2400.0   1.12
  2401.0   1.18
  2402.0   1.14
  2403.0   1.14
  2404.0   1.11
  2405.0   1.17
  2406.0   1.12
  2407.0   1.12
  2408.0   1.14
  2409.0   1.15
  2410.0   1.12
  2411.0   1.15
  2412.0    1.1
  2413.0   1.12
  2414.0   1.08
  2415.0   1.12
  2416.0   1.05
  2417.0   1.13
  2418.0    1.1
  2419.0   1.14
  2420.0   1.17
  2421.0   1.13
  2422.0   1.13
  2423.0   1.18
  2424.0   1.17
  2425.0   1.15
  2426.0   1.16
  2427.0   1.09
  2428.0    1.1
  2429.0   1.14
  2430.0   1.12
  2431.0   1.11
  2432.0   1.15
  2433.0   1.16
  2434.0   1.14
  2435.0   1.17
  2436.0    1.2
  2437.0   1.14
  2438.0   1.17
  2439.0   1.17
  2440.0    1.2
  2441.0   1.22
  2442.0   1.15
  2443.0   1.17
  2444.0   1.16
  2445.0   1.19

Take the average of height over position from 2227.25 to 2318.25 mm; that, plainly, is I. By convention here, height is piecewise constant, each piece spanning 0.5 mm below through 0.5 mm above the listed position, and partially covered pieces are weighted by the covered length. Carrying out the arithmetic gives 1.23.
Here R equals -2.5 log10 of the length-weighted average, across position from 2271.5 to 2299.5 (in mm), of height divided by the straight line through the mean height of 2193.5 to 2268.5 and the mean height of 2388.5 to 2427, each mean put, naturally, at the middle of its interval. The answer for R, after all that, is -0.07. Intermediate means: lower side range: 1.2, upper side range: 1.13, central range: 1.26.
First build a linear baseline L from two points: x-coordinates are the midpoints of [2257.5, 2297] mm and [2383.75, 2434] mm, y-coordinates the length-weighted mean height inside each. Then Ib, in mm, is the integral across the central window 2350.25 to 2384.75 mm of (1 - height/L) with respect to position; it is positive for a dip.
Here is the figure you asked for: 2.7 mm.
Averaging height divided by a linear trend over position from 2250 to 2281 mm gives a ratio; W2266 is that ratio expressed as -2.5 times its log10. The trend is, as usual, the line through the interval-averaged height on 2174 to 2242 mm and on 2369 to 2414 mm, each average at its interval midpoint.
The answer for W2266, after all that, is -0.07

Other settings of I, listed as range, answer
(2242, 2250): 1.18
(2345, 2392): 1.06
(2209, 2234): 1.2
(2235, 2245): 1.18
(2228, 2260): 1.19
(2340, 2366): 1.12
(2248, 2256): 1.21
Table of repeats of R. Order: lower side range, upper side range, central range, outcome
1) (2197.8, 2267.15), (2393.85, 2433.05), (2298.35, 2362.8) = -0.03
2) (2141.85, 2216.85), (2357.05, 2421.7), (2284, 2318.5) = -0.10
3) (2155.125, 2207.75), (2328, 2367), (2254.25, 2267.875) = -0.06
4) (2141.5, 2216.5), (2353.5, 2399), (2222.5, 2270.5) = -0.05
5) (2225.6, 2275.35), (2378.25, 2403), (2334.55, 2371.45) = 0.04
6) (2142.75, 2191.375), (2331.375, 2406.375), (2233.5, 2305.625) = -0.08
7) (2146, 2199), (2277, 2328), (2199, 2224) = 0.01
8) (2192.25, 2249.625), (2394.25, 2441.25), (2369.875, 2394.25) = 0.09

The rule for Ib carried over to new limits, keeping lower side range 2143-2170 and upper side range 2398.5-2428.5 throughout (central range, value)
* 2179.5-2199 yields -0.3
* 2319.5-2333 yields -1.1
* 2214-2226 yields -0.3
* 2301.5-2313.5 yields -0.8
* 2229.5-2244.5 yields -0.4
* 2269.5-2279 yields -0.7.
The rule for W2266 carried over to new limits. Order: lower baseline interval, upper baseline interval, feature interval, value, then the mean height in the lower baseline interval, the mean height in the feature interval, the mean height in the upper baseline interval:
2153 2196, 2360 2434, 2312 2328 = -0.09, 1.18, 1.23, 1.1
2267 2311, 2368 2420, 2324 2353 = 0.02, 1.25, 1.15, 1.08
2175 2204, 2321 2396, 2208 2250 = -0.02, 1.19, 1.19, 1.12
